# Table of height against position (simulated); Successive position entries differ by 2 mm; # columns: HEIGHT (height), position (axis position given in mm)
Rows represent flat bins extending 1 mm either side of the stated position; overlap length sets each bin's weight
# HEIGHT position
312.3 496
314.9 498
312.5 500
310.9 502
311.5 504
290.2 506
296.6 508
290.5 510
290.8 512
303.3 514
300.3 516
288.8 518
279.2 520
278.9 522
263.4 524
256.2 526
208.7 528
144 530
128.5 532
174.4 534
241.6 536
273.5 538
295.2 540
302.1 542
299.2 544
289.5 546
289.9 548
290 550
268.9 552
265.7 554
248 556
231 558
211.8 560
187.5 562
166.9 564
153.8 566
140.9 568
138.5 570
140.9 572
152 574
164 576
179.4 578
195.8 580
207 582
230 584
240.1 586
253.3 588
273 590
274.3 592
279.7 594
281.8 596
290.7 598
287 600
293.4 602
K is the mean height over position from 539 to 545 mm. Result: 299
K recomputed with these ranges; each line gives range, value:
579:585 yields 211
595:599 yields 286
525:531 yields 203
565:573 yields 144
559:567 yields 180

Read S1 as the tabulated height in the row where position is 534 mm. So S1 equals 174.4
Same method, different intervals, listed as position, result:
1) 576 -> 164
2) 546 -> 289.5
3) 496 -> 312.3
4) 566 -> 153.8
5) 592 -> 274.3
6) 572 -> 140.9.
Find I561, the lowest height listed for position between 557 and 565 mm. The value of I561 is 166.9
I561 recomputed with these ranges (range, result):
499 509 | 290.2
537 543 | 273.5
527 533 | 128.5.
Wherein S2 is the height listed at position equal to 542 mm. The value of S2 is 302.1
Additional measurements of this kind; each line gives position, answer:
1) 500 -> 312.5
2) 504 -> 311.5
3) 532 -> 128.5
